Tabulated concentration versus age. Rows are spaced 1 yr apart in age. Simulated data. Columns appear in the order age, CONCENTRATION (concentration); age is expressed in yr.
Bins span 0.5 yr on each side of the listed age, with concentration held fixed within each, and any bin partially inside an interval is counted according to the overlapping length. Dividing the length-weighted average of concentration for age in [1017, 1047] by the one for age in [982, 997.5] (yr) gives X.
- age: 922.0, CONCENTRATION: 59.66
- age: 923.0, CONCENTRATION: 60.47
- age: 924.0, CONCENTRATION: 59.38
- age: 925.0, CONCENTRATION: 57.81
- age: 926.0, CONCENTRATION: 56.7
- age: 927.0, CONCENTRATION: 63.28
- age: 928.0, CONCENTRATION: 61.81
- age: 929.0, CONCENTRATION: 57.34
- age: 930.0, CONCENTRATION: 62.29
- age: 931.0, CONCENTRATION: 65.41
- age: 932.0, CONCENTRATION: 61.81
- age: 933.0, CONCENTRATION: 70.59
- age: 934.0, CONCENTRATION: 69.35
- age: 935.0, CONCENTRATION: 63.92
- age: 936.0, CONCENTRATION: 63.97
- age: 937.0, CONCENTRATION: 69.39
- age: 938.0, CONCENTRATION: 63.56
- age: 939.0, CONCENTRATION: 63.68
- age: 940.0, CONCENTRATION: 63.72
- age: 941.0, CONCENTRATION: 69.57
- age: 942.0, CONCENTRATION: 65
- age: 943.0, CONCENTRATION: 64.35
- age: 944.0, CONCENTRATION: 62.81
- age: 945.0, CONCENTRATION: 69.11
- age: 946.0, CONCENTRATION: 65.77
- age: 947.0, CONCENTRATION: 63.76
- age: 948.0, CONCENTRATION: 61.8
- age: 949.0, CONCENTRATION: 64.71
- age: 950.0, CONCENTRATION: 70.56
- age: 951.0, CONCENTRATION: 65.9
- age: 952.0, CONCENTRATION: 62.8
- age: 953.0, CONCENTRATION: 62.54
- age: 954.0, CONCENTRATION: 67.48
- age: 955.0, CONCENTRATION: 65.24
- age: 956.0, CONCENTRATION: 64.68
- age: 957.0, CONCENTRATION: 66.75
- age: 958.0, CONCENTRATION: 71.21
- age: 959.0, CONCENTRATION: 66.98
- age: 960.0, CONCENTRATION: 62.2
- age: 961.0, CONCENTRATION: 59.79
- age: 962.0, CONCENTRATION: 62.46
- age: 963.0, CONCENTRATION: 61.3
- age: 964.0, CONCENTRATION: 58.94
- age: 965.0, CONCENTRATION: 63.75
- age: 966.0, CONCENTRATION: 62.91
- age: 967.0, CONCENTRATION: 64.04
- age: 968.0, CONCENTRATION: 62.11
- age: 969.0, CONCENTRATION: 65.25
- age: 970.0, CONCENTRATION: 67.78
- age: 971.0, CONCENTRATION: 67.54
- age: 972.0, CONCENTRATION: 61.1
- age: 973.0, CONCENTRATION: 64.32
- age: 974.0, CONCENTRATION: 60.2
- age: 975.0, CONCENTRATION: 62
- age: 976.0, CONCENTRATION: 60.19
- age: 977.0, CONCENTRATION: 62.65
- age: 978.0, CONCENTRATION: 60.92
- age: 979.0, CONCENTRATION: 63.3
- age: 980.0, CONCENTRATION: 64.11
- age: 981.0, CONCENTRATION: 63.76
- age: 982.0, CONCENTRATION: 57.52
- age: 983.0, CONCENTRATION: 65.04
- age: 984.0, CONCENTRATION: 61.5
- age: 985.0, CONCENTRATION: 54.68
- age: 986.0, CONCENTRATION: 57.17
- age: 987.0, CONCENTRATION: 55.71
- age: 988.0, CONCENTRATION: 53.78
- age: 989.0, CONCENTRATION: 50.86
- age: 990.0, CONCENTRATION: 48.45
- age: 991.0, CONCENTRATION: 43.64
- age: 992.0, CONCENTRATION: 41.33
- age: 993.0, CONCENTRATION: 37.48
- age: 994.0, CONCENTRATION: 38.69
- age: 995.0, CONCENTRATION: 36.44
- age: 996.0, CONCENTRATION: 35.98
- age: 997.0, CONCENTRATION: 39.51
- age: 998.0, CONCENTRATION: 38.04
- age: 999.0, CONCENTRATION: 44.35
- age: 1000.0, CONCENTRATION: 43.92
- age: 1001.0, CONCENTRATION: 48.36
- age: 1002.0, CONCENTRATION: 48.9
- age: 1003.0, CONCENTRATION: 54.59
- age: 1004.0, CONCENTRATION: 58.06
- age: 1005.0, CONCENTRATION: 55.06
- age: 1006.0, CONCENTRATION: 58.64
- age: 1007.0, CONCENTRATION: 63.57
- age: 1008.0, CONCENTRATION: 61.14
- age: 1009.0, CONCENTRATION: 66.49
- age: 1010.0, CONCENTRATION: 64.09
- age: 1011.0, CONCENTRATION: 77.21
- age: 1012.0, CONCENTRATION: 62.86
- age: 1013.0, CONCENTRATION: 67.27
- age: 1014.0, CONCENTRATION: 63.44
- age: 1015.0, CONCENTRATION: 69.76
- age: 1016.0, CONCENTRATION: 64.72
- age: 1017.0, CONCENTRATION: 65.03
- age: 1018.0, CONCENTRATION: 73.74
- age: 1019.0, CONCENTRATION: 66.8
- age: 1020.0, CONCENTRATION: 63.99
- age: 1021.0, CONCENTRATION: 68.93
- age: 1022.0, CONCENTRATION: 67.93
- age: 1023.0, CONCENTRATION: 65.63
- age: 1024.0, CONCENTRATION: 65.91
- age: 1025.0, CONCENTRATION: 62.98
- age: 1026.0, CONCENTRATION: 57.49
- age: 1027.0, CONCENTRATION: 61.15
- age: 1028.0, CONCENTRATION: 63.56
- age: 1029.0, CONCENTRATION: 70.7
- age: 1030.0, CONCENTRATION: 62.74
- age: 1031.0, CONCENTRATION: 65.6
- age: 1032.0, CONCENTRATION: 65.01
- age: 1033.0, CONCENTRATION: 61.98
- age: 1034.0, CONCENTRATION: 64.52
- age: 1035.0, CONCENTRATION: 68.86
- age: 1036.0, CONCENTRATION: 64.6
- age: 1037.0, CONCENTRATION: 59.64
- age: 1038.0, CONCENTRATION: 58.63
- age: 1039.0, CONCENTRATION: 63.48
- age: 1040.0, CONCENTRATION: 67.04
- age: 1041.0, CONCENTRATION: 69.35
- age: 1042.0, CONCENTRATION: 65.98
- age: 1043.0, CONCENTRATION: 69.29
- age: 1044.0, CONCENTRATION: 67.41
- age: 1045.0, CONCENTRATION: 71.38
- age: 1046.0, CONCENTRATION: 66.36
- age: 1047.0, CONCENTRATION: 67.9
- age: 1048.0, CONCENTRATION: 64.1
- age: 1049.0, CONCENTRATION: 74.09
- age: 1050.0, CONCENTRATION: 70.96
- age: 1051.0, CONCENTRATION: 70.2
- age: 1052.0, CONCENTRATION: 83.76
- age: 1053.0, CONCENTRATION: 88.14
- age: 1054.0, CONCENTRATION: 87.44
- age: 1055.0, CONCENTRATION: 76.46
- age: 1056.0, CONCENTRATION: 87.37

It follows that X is 1.4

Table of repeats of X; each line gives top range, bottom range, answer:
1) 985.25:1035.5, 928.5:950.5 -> 0.89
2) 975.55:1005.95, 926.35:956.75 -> 0.80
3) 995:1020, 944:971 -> 0.89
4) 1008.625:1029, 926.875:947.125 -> 1.02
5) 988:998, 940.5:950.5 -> 0.64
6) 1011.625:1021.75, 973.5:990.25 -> 1.13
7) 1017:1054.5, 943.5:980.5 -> 1.06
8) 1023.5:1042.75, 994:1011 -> 1.25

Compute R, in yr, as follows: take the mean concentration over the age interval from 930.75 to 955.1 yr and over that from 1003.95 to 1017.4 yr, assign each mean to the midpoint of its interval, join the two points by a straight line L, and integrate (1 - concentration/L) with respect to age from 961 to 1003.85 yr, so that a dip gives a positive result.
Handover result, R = 6.4 yr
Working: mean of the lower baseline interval 65.5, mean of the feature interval 55.2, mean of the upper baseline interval 64.3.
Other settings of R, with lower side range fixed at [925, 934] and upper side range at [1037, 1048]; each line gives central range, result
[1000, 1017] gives 1.1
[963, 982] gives 0.3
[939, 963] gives -0.7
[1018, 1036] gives 0.2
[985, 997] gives 3.5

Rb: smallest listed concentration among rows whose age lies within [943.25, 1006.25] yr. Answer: 35.98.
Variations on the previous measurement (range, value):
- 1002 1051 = 48.9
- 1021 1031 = 57.49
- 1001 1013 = 48.36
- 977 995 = 36.44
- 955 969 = 58.94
